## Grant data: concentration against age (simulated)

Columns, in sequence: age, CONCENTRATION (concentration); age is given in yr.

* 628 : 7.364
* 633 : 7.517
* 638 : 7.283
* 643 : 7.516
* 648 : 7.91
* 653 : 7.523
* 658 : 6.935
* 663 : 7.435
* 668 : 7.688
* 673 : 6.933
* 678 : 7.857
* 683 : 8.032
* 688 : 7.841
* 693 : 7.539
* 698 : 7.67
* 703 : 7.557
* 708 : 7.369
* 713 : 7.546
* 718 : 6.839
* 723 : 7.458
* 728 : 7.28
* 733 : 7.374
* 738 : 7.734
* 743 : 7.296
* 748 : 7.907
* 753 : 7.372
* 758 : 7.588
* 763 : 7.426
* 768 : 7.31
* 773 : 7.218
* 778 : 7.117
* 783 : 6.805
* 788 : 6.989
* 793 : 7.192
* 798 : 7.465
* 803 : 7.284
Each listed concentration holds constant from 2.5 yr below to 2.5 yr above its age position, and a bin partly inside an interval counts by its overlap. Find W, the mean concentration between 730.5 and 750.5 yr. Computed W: 7.58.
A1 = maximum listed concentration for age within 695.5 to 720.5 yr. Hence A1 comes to 7.67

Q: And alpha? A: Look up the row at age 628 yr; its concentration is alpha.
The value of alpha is 7.364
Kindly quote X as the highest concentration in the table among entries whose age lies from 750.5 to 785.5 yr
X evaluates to 7.588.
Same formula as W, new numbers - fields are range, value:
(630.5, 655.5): 7.55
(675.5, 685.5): 7.94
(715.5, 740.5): 7.34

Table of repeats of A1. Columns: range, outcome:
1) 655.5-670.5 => 7.688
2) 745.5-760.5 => 7.907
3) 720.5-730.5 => 7.458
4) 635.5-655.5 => 7.91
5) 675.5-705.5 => 8.032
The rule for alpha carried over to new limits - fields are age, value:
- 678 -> 7.857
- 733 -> 7.374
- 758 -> 7.588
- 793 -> 7.192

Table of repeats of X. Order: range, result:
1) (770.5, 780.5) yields 7.218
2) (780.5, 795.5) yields 7.192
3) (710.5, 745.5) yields 7.734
